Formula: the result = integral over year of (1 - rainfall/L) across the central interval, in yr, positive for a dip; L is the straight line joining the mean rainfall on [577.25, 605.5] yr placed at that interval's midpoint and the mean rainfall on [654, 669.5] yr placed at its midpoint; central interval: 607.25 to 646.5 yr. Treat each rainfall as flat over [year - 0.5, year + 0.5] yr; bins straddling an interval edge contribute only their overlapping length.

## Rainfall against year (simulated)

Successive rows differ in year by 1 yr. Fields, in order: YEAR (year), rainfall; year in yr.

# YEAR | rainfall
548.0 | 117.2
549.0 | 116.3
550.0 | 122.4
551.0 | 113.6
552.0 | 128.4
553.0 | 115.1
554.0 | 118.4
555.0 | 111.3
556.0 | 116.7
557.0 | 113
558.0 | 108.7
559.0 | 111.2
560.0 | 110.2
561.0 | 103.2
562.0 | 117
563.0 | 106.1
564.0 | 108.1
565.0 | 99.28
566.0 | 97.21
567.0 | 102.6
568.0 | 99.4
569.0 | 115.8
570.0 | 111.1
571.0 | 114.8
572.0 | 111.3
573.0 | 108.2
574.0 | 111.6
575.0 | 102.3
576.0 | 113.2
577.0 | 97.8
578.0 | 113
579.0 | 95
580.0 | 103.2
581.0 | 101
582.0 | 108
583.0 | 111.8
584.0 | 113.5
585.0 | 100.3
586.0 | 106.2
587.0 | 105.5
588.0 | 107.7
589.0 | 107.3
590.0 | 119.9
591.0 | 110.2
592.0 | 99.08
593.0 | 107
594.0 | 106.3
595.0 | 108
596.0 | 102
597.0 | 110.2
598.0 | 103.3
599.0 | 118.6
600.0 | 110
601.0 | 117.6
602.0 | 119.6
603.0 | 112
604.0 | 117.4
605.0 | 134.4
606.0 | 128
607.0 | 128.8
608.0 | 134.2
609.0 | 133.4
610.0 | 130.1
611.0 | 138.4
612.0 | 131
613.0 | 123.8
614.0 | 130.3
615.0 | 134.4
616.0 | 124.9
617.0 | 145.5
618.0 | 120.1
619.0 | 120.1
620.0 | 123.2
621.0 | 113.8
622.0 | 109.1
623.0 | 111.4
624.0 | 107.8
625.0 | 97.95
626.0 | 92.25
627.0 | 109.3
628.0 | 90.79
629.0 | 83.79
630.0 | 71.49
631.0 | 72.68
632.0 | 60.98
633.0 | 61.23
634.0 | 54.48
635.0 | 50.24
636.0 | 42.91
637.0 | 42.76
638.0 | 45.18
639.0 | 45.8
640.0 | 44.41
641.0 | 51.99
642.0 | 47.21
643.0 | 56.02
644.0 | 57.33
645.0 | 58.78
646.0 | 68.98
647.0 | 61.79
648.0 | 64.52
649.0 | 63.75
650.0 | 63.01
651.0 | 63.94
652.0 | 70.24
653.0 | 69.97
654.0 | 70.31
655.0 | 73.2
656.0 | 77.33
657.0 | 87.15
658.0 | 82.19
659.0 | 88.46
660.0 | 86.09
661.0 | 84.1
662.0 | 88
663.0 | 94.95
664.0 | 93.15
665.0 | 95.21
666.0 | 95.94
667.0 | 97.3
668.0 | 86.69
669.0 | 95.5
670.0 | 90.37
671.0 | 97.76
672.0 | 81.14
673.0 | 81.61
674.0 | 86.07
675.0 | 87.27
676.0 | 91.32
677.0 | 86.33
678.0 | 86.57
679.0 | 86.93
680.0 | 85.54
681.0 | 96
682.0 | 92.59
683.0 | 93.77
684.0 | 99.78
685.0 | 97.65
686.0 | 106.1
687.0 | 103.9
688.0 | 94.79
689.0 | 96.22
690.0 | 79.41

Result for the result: 3.4 yr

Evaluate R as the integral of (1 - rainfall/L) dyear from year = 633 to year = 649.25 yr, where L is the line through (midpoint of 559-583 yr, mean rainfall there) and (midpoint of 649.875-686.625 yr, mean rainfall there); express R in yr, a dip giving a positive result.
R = 6.8 yr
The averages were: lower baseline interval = 107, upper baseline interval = 87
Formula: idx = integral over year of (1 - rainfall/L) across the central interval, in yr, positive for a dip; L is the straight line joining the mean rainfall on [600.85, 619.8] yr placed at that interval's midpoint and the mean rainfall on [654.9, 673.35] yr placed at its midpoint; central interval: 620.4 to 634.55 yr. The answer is 3.3 yr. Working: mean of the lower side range 128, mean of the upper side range 88.6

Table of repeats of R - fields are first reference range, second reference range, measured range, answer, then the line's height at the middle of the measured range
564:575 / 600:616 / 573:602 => 2.1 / 116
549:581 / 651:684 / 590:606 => -1.6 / 102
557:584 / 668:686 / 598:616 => -4.2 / 102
